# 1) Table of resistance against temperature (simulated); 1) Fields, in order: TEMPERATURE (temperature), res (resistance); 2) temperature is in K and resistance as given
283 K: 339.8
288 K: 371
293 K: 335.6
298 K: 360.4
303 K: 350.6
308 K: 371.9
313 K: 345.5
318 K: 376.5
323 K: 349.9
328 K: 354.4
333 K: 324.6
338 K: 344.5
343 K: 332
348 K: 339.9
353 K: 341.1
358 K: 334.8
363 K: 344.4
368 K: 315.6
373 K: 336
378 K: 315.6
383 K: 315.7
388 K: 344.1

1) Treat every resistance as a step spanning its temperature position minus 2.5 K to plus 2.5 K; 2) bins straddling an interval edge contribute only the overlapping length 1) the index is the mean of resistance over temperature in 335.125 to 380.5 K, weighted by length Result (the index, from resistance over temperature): 334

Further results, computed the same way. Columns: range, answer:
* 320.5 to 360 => 340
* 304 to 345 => 350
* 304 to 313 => 361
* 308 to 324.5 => 360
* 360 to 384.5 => 326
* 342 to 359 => 338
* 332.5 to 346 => 335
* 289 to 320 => 357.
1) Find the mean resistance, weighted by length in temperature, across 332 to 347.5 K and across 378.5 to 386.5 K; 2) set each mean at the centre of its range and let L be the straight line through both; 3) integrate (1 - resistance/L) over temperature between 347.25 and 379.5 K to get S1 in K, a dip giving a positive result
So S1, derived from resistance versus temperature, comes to -0.6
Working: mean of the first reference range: 335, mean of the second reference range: 319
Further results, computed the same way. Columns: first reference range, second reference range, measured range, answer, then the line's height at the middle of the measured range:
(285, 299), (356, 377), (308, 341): -0.59 K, 344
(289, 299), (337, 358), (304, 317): -0.51 K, 346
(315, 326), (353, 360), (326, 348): 0.74 K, 351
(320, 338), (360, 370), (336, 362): -0.15 K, 337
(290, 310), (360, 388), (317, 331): -0.46 K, 346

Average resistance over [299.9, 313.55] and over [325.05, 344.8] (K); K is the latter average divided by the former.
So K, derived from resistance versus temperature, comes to 0.95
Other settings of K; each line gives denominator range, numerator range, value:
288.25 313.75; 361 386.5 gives 0.92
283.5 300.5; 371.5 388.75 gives 0.92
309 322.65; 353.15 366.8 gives 0.94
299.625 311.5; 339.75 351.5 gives 0.94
